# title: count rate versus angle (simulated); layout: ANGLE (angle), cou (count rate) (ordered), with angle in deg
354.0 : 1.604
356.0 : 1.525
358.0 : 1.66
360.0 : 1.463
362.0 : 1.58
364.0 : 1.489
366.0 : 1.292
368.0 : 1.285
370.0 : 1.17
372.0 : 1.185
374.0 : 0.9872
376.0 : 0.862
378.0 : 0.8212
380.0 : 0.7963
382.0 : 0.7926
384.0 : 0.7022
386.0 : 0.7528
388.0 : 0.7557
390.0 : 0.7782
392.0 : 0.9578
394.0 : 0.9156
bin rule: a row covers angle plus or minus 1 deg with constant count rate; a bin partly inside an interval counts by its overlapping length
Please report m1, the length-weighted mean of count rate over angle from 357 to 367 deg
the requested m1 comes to 1.5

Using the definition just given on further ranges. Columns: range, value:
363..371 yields 1.31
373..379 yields 0.89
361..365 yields 1.53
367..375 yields 1.16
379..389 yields 0.76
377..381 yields 0.809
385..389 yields 0.754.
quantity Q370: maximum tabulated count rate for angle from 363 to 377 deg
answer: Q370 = 1.489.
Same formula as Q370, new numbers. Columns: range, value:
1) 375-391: 0.862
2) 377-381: 0.8212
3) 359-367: 1.58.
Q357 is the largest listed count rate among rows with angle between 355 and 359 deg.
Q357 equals 1.66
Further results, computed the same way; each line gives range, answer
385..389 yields 0.7557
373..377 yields 0.9872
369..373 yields 1.185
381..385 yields 0.7926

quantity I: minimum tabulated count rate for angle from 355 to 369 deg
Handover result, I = 1.285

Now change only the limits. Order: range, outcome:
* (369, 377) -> 0.862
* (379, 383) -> 0.7926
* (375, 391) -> 0.7022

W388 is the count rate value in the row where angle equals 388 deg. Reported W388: 0.7557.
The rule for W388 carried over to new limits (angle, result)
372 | 1.185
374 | 0.9872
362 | 1.58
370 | 1.17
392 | 0.9578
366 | 1.292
